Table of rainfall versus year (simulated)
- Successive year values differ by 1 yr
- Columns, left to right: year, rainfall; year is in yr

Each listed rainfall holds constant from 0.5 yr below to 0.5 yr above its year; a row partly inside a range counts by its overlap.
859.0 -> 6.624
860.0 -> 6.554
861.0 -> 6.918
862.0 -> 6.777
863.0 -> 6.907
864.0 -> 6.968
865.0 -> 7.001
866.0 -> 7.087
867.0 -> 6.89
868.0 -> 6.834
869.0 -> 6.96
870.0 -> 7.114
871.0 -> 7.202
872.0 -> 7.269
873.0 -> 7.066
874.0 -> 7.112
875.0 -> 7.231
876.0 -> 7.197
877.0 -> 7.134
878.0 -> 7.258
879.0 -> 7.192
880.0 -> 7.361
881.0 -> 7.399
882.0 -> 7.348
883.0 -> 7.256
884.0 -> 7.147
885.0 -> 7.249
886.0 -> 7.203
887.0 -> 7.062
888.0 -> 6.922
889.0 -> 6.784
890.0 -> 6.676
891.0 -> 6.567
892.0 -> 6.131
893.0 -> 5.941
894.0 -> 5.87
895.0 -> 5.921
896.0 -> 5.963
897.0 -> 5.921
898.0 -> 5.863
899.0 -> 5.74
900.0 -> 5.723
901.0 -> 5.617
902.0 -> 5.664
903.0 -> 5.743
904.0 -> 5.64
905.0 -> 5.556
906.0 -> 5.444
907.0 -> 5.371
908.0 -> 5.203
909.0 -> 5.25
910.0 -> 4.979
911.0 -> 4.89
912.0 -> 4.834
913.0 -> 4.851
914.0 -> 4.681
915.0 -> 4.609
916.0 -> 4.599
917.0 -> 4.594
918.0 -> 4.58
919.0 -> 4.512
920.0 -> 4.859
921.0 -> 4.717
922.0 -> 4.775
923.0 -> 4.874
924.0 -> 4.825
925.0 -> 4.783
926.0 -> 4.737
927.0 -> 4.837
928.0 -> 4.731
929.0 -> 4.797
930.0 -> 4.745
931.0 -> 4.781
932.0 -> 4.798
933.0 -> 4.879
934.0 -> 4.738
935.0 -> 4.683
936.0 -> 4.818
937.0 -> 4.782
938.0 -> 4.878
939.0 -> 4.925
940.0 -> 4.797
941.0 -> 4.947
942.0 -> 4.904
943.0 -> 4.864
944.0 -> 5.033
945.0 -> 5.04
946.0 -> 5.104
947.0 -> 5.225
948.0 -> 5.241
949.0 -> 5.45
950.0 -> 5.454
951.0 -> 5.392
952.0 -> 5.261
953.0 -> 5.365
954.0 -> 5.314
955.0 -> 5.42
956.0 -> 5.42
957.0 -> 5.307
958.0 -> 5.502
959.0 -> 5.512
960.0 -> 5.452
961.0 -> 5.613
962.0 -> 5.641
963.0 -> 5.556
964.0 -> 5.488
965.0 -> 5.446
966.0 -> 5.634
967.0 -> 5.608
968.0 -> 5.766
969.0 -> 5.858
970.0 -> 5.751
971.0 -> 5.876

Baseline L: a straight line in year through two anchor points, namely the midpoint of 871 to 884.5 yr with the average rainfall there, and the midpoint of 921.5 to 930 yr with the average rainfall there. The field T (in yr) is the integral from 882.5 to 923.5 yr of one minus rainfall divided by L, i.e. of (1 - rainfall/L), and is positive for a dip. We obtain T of 2.2 yr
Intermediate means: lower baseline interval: 7.23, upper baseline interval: 4.79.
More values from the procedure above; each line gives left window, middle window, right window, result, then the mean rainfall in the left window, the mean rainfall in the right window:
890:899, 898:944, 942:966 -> 6.1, 6.04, 5.35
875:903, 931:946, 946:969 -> 2.3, 6.59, 5.46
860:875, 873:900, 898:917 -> -2.5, 7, 5.24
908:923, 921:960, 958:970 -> 1.4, 4.78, 5.6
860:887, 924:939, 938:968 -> 2.6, 7.11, 5.31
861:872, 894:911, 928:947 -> 0.9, 6.98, 4.87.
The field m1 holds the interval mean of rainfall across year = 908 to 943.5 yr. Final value 4.8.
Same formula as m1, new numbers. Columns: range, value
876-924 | 5.86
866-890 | 7.13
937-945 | 4.91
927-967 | 5.15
